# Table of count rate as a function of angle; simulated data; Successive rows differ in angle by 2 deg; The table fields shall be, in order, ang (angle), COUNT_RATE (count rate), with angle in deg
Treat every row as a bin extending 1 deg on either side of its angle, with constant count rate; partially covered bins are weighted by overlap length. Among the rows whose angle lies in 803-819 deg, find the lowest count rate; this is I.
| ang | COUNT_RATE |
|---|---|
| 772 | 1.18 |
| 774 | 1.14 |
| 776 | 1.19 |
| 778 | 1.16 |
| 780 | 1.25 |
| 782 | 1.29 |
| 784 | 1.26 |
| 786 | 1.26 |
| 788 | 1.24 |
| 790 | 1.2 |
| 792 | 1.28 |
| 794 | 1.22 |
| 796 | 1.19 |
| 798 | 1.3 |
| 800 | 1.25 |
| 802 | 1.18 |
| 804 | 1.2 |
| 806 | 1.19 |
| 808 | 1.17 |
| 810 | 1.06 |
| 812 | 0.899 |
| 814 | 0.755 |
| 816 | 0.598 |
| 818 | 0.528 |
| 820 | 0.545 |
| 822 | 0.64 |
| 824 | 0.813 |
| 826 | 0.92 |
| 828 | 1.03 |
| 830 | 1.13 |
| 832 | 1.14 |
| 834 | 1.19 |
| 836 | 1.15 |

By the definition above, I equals 0.528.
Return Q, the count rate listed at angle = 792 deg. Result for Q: 1.28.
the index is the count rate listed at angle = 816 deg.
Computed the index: 0.598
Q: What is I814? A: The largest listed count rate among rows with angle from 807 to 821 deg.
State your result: 1.17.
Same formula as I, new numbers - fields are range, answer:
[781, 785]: 1.26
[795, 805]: 1.18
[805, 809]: 1.17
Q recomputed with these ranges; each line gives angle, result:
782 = 1.29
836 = 1.15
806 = 1.19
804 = 1.2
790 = 1.2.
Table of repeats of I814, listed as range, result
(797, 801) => 1.3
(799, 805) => 1.25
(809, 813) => 1.06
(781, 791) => 1.29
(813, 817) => 0.755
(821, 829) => 1.03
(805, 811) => 1.19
